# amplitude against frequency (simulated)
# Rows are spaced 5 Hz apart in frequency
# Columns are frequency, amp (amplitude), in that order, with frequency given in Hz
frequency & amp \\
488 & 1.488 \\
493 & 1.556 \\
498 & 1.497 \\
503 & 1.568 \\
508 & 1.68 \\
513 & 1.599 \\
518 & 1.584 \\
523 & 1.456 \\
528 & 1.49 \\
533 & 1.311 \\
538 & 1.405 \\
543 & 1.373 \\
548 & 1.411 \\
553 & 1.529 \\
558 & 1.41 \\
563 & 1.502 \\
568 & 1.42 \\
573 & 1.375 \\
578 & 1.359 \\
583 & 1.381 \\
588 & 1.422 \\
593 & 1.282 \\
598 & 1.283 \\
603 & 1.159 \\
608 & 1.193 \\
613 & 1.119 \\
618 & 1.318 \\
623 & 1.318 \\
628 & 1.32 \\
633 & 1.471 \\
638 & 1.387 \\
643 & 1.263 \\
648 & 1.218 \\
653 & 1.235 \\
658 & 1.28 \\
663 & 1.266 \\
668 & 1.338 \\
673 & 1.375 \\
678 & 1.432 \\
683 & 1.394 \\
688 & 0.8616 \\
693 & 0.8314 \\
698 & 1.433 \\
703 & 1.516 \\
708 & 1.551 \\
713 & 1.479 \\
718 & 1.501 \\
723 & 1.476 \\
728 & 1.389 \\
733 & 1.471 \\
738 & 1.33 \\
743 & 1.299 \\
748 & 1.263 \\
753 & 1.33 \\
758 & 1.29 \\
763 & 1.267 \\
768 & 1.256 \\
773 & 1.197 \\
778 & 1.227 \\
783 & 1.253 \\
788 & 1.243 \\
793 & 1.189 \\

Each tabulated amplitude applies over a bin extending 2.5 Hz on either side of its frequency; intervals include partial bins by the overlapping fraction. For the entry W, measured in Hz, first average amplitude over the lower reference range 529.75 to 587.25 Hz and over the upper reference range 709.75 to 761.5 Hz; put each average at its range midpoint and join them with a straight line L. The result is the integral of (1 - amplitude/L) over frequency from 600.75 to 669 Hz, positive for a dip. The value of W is 5.9 Hz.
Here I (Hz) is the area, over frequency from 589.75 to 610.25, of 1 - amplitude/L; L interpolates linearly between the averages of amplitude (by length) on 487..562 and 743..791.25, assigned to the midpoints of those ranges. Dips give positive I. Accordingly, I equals 2.63 Hz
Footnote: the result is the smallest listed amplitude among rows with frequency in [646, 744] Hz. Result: 0.8314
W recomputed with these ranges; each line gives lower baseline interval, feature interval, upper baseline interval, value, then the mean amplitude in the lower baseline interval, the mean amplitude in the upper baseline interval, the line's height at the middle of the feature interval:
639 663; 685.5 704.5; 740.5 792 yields 1.78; 1.26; 1.26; 1.26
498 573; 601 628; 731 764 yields 3.57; 1.48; 1.32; 1.42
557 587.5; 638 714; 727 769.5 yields 3.30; 1.41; 1.32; 1.36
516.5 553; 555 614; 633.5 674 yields 2.05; 1.44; 1.3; 1.38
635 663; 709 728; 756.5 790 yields -3.27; 1.28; 1.25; 1.26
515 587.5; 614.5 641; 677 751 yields 0.74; 1.43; 1.35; 1.39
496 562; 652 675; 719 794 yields 1.29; 1.49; 1.3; 1.38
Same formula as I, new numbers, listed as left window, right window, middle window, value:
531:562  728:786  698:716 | -2.48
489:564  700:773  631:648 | 1.00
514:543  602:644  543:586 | -0.98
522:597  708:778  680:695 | 3.50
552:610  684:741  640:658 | 1.39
